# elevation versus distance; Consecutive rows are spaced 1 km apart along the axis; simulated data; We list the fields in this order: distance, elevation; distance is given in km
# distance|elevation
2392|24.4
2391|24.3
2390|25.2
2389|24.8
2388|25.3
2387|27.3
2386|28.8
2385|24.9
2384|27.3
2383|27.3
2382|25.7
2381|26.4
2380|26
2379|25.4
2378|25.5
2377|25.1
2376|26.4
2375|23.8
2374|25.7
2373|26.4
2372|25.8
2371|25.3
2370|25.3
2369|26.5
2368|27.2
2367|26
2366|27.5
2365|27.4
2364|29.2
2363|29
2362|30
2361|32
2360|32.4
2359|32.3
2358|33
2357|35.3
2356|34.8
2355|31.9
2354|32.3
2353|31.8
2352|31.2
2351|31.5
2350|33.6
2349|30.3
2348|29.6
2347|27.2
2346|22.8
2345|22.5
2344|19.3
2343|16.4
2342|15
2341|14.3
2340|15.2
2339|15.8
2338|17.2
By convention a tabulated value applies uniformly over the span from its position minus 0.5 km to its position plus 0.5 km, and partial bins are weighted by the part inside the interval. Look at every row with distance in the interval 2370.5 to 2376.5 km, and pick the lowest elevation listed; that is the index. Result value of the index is 23.8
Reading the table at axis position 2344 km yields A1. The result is 19.3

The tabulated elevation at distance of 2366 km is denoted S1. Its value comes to 27.5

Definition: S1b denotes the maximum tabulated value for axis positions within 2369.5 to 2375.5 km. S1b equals 26.4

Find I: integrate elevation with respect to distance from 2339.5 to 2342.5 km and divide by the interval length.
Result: 14.8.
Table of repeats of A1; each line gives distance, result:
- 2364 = 29.2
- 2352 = 31.2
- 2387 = 27.3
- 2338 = 17.2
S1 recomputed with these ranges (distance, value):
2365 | 27.4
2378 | 25.5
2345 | 22.5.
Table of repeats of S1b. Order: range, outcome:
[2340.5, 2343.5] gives 16.4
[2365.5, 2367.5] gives 27.5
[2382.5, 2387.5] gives 28.8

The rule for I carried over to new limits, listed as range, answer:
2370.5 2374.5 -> 25.8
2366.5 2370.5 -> 26.2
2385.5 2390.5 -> 26.3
